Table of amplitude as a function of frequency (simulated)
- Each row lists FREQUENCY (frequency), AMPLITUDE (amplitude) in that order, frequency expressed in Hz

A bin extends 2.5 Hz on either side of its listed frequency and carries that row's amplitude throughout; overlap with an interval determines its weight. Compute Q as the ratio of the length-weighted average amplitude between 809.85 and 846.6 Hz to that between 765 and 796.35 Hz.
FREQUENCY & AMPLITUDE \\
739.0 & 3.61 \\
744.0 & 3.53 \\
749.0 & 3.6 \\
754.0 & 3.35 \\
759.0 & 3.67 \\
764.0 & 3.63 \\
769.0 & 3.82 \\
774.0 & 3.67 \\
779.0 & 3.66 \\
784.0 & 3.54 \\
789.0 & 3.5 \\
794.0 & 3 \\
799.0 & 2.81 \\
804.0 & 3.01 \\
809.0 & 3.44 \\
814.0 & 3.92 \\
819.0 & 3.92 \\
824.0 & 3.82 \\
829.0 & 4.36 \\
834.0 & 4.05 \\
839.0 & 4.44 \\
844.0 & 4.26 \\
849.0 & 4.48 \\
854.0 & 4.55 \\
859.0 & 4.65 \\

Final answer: 1.15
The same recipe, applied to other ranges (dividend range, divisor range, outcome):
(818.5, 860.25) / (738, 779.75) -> 1.19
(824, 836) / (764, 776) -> 1.11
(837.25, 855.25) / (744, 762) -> 1.25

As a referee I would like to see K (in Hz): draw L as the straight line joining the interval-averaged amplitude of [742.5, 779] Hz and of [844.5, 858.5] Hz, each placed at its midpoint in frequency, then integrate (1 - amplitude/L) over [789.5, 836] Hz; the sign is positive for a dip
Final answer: 6.2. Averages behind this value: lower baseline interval 3.62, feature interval 3.58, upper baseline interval 4.5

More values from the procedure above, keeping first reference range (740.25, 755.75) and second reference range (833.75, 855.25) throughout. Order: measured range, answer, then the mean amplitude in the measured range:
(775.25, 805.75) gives 4.8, 3.28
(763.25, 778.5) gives 0.0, 3.71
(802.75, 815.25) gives 1.9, 3.46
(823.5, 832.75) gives 0.2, 4.14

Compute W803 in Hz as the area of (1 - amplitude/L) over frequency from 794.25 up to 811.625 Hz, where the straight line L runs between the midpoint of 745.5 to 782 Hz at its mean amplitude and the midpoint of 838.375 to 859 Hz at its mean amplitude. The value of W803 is 4.0 Hz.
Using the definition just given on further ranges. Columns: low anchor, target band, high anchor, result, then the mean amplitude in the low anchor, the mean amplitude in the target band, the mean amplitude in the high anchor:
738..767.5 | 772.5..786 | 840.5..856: 0.7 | 3.57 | 3.62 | 4.43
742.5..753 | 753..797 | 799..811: -2.5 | 3.54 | 3.54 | 3.13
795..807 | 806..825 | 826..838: -1.1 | 2.94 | 3.75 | 4.22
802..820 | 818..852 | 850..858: -0.8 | 3.56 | 4.21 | 4.56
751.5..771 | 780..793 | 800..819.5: 0.2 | 3.61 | 3.48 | 3.48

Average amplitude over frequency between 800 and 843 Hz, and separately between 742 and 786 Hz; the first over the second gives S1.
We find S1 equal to 1.1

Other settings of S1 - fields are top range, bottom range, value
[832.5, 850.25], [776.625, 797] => 1.26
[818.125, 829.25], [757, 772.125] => 1.07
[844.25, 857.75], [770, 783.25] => 1.22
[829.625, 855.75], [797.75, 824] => 1.25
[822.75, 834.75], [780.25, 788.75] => 1.16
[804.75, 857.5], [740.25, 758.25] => 1.16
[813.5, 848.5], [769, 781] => 1.12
